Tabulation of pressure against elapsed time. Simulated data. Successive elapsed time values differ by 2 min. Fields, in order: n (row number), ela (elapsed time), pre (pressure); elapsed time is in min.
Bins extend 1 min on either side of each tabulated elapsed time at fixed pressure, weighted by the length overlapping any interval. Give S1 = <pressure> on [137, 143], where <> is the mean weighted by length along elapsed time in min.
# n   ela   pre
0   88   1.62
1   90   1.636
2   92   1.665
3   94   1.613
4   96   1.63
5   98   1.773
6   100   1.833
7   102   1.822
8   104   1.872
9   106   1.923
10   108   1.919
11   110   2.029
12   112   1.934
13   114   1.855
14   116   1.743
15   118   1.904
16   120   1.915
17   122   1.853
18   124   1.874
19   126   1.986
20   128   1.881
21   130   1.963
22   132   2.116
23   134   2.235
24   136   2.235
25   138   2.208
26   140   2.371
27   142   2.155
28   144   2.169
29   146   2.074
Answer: 2.24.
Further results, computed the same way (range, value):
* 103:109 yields 1.9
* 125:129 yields 1.93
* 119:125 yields 1.88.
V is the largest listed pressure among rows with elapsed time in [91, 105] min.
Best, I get 1.872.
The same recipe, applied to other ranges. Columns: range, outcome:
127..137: 2.235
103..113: 2.029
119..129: 1.986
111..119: 1.934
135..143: 2.371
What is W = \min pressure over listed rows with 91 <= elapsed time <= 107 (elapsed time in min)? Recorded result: 1.613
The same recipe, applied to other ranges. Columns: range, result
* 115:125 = 1.743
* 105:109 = 1.919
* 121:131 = 1.853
